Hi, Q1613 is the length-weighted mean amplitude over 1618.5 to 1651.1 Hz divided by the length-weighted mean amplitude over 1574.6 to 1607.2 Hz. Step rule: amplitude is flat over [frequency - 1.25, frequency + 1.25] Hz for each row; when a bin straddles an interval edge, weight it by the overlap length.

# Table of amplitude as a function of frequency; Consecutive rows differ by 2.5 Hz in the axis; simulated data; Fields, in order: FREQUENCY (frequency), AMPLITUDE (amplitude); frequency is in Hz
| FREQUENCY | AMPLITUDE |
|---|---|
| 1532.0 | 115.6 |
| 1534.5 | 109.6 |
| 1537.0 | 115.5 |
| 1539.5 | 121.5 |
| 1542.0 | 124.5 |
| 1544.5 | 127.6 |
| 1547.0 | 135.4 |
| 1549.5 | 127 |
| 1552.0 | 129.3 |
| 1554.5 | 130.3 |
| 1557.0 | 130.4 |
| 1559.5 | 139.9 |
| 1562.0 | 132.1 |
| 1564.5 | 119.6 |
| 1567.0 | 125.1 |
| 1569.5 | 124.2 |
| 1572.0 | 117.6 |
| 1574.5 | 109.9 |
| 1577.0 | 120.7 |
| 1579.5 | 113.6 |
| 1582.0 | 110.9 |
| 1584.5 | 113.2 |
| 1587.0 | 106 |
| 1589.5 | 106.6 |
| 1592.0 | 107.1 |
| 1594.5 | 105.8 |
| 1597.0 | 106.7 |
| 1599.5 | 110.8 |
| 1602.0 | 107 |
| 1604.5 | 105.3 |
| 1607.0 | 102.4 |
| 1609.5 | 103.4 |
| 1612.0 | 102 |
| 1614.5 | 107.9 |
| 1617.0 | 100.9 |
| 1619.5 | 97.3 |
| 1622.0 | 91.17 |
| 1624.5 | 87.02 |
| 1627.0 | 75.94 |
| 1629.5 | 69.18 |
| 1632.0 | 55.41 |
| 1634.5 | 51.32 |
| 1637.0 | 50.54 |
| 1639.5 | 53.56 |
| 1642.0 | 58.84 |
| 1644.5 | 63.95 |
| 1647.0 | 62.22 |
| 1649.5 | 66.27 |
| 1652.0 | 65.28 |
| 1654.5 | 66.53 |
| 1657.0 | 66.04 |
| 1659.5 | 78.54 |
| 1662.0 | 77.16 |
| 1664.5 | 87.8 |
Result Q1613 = 0.6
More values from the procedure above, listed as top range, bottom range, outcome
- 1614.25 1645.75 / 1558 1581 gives 0.60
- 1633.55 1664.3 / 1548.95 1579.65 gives 0.51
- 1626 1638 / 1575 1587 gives 0.53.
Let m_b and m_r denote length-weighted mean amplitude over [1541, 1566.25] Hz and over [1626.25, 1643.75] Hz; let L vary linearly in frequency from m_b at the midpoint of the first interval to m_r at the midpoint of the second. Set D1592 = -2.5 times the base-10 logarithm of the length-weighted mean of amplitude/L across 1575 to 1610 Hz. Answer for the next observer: -0.14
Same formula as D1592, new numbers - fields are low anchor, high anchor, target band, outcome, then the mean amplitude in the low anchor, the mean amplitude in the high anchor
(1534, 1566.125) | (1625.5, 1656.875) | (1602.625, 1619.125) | -0.23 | 127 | 61.9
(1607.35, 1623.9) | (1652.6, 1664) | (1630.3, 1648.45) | 0.43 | 100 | 72.7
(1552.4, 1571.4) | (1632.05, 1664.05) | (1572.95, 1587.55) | 0.02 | 128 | 63.7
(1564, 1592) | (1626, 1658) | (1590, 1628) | -0.14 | 115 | 61.8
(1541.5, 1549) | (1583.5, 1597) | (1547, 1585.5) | -0.04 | 129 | 108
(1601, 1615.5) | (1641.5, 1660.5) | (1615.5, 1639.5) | 0.18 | 105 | 66.1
